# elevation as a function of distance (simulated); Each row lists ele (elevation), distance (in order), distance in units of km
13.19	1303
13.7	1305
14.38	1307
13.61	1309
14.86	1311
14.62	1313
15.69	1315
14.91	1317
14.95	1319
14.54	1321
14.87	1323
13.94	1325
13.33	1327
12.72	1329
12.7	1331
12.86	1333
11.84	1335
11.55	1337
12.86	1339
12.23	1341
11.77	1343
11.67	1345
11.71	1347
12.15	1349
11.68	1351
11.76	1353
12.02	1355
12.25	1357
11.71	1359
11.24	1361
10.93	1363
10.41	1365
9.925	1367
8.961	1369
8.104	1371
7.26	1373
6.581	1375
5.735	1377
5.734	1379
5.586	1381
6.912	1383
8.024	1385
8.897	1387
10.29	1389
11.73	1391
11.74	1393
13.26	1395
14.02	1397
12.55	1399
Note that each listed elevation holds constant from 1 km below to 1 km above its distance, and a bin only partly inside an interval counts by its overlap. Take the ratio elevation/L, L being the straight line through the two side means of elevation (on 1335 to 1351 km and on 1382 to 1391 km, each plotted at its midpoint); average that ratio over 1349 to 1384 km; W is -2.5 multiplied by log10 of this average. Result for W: 0.124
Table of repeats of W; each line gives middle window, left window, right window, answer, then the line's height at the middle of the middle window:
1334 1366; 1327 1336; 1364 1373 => -0.09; 10.9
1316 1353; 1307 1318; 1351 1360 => 0.03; 13.3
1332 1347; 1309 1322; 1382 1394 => 0.09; 13.1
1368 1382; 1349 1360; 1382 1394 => 0.47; 10.5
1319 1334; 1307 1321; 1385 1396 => 0.04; 14.1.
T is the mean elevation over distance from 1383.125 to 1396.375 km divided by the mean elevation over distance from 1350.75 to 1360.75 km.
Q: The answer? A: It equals 0.9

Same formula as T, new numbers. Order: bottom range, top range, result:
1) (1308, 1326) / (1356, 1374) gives 0.69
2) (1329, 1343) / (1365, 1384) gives 0.60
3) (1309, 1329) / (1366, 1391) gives 0.54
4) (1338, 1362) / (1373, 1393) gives 0.66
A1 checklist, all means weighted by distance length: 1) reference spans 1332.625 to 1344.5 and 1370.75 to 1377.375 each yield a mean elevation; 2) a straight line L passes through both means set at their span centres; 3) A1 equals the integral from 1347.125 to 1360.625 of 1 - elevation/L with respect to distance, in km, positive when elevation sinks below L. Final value -2.8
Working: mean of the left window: 12.1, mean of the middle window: 11.9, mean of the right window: 6.9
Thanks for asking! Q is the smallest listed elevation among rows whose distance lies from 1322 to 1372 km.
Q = 8.104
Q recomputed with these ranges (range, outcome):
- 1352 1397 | 5.586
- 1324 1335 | 11.84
